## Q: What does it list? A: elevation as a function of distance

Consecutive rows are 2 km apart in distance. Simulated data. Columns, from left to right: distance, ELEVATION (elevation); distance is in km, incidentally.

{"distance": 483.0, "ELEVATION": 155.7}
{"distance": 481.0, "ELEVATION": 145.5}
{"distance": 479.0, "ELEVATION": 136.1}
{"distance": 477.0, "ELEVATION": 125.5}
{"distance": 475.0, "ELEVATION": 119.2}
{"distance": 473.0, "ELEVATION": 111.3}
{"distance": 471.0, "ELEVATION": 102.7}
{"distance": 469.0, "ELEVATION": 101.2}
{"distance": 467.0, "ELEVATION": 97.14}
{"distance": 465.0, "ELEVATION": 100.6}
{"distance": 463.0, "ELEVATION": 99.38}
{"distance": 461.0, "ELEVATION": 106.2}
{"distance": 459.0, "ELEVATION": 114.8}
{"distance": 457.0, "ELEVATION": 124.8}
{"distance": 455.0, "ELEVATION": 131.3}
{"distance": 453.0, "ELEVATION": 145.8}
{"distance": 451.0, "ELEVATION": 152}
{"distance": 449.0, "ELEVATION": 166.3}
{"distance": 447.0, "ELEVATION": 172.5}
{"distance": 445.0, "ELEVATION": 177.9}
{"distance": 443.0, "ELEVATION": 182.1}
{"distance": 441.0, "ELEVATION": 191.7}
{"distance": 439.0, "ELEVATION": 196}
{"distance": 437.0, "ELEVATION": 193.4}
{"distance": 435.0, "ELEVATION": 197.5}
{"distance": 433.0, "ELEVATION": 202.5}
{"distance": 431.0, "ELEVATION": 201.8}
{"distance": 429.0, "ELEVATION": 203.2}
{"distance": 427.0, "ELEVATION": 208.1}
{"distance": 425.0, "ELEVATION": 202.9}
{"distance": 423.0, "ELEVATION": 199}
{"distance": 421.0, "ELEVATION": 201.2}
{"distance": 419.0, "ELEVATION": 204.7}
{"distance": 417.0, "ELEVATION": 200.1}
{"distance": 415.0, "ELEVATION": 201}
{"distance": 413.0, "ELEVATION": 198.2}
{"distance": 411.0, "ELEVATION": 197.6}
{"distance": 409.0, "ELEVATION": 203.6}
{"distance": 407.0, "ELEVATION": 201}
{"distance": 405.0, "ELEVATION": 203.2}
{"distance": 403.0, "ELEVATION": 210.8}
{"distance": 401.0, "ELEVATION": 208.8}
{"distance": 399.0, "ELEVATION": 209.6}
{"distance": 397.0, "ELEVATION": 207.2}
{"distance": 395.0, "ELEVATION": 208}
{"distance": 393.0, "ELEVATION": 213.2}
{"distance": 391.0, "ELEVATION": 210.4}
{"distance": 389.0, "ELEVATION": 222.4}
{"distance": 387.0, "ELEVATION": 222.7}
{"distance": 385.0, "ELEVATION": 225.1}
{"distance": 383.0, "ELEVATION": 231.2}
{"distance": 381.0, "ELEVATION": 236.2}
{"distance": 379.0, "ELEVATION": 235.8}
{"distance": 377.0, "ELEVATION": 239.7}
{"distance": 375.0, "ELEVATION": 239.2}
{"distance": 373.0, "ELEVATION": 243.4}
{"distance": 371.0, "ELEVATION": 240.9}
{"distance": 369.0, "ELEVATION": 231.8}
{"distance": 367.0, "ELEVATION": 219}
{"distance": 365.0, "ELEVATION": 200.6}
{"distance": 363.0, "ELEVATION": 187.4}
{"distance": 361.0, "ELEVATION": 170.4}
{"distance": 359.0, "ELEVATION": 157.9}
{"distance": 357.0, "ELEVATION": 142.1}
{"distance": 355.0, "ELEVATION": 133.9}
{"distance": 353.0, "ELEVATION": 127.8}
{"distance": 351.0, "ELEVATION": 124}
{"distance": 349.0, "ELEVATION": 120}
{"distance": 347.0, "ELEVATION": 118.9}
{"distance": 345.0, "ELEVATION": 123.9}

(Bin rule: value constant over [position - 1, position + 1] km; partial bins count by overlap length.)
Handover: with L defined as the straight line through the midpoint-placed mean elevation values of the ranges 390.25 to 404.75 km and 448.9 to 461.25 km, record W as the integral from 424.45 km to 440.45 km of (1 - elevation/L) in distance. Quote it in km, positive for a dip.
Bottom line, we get -3.6 km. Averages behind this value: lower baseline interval 209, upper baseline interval 134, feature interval 200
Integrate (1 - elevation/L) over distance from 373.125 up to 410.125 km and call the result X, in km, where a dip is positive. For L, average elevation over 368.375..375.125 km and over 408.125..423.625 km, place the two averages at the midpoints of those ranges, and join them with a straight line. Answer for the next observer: 0.54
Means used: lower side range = 239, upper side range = 201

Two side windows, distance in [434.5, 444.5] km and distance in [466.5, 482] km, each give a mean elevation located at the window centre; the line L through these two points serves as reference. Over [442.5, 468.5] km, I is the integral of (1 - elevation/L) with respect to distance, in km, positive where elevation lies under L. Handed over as 4.0 km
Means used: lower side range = 191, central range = 135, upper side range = 118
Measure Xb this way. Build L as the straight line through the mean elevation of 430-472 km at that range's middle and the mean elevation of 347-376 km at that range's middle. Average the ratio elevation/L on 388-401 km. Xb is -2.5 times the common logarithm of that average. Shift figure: -0.25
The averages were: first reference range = 179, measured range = 212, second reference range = 150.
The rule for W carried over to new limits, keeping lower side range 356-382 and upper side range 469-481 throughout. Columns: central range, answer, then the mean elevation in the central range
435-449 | -3.5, 185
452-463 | 1.0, 122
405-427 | -4.0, 201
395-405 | -1.3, 208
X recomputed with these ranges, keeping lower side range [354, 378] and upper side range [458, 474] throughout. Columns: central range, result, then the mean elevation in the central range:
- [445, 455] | -3.2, 158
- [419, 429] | -4.0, 203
